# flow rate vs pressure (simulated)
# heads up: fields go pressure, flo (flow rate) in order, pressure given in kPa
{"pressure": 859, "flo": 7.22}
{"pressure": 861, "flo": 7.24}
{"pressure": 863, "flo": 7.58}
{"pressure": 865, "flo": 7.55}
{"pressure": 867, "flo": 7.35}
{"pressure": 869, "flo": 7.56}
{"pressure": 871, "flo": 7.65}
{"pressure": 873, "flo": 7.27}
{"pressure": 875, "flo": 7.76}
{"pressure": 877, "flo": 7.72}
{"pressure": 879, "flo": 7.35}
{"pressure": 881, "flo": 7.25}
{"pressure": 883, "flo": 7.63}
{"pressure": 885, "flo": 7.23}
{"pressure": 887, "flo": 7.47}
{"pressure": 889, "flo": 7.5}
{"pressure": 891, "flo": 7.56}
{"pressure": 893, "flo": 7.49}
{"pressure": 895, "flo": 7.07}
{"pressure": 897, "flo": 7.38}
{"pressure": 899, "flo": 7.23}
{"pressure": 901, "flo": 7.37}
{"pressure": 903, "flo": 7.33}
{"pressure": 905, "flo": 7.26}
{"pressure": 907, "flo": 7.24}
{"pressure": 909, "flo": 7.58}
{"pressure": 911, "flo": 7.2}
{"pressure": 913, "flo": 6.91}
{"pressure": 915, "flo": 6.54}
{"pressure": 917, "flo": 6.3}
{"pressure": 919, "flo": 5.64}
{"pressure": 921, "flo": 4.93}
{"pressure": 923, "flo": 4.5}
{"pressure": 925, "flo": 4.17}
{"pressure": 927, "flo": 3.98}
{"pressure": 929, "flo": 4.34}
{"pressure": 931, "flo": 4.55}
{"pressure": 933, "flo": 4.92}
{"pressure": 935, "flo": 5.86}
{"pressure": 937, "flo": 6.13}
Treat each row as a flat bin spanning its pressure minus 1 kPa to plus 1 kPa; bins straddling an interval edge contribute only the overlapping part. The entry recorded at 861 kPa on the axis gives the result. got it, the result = 7.24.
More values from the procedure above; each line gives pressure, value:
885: 7.23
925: 4.17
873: 7.27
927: 3.98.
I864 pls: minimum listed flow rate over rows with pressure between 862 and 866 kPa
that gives 7.55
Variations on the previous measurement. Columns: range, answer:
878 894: 7.23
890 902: 7.07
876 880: 7.35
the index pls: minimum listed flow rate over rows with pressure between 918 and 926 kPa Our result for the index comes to 4.17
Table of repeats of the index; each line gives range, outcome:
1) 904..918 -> 6.3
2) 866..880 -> 7.27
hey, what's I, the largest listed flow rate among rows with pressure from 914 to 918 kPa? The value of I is 6.54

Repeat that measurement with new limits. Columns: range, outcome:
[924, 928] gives 4.17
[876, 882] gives 7.72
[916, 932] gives 6.3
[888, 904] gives 7.56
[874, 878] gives 7.76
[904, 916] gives 7.58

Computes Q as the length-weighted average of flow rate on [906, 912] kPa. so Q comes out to 7.34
